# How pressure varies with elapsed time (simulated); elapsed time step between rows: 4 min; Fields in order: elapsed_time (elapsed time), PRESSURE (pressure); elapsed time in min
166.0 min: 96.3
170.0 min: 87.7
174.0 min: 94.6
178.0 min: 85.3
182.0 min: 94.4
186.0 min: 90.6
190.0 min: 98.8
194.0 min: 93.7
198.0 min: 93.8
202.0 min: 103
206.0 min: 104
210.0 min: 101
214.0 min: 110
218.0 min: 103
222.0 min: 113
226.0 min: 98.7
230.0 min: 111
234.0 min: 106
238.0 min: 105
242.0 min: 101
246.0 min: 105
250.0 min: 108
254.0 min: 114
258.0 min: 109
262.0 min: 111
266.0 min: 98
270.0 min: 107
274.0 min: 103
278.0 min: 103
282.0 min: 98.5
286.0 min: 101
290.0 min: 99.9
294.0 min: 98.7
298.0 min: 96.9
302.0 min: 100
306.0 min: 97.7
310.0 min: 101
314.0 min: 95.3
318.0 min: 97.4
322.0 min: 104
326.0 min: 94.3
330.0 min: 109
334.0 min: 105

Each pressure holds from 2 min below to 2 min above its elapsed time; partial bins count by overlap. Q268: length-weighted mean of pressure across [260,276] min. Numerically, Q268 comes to 105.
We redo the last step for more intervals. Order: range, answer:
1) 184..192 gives 94.7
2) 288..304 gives 98.9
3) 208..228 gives 105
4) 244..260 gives 109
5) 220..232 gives 108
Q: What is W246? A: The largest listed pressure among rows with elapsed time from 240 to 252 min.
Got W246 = 108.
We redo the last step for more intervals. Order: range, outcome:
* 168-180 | 94.6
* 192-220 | 110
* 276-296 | 103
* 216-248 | 113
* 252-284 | 114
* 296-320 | 101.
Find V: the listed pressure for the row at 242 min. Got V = 101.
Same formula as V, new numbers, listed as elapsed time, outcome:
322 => 104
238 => 105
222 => 113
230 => 111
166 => 96.3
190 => 98.8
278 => 103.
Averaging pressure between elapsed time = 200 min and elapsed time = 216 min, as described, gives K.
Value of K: 104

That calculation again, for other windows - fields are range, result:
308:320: 97.9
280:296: 99.5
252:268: 108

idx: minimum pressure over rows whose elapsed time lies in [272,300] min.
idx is 96.9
